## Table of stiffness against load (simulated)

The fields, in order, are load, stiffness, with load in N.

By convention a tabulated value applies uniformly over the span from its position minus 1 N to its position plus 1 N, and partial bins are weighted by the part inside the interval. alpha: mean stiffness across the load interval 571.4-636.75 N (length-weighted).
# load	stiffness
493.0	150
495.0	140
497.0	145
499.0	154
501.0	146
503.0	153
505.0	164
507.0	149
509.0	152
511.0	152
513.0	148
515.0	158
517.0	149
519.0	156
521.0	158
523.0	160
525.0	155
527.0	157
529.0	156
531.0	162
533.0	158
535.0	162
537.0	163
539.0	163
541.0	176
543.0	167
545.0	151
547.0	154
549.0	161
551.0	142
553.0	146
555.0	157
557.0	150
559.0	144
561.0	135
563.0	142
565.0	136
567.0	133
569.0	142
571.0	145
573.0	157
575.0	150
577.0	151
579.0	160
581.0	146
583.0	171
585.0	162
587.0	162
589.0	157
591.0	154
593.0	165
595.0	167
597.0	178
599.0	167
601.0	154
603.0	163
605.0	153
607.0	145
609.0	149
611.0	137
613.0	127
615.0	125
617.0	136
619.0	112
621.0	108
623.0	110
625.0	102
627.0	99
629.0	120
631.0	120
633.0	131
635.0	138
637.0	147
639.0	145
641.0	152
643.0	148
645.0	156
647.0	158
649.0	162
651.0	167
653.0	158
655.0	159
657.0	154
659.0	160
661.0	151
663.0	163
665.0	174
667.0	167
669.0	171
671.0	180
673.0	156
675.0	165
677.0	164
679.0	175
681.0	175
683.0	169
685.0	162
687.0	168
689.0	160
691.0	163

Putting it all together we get 143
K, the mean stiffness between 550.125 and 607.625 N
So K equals 153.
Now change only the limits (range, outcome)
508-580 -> 153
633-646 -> 146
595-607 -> 162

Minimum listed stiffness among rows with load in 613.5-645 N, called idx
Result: 99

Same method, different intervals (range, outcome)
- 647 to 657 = 154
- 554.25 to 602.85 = 133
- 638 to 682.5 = 145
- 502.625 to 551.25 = 142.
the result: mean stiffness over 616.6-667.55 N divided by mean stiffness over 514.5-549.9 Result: 0.89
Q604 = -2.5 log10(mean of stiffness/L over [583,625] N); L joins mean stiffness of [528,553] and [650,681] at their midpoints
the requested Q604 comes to 0.11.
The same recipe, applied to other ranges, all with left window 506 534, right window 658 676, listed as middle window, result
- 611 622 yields 0.30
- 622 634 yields 0.39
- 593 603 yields -0.04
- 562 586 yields 0.06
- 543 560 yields 0.04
